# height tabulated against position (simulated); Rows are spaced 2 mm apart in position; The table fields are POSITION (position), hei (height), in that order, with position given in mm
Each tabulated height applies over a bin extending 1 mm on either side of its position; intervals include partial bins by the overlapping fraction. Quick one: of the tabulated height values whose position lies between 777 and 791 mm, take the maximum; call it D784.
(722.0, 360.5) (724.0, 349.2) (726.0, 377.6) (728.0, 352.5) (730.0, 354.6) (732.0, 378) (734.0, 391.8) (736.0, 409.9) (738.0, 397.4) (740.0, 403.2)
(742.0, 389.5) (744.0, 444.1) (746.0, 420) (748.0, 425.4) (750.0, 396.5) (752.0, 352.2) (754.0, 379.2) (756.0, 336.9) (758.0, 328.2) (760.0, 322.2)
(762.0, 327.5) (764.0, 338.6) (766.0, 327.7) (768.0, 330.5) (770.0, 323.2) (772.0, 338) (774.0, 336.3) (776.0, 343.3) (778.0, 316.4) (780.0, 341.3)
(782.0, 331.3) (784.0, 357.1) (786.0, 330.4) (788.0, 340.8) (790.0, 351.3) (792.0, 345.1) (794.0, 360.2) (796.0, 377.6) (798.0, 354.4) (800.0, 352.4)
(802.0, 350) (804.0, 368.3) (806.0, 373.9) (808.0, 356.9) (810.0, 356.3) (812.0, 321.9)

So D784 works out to 357.1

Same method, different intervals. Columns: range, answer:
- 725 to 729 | 377.6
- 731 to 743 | 409.9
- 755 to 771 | 338.6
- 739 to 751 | 444.1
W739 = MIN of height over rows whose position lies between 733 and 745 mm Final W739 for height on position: 389.5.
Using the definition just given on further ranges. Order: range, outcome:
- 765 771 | 323.2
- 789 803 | 345.1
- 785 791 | 330.4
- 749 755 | 352.2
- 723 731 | 349.2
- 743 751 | 396.5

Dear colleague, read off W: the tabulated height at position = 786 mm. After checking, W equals 330.4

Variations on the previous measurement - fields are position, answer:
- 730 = 354.6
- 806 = 373.9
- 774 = 336.3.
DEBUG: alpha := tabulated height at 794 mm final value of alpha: 360.2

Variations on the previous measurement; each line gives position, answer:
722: 360.5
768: 330.5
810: 356.3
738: 397.4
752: 352.2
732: 378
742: 389.5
